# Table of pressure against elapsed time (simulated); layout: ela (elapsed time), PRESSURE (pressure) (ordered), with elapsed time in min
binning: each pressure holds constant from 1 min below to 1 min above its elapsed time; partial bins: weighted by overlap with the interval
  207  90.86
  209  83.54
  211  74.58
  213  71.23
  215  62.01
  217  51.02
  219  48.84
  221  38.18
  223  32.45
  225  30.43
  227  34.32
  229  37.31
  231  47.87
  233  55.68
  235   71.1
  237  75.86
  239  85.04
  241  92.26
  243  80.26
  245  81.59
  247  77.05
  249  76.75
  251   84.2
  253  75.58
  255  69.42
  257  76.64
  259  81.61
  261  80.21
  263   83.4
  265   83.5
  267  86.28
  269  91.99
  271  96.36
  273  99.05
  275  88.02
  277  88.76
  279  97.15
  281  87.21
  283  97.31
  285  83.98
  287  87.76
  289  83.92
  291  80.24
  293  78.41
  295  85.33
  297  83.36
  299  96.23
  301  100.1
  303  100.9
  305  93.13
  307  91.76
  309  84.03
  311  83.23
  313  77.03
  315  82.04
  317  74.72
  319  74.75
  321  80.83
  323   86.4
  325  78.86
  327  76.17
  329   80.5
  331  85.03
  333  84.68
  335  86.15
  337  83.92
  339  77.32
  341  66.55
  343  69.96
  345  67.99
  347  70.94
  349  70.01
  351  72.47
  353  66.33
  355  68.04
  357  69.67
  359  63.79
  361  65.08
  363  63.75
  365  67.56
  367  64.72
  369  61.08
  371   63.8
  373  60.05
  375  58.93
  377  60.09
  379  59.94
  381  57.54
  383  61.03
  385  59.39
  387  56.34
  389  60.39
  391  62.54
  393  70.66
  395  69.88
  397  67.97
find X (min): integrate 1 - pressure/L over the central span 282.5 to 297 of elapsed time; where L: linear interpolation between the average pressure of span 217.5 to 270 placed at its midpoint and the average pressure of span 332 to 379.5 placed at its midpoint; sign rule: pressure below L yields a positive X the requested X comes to -3.5 min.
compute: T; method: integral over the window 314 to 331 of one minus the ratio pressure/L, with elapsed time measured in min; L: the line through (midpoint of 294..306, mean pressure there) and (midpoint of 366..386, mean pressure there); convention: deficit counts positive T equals 0.78 min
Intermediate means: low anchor 93.2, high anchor 60.7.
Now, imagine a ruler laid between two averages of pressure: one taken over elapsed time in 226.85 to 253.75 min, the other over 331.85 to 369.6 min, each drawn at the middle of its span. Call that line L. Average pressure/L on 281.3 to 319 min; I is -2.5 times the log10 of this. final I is -0.220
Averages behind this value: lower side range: 70.7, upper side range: 70.7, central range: 86.5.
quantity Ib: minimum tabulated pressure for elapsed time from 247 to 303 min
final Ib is 69.42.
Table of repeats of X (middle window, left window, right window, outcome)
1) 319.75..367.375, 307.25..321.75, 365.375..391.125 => -1.61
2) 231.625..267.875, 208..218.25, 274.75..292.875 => -0.03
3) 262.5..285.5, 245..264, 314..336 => -3.30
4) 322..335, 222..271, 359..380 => -3.36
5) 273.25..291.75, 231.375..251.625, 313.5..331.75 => -2.47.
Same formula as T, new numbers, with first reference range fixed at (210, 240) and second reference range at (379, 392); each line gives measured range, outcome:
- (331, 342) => -4.2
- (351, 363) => -1.7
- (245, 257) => -4.7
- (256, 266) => -4.6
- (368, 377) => -0.3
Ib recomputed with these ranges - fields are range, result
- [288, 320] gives 74.72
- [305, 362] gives 63.79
